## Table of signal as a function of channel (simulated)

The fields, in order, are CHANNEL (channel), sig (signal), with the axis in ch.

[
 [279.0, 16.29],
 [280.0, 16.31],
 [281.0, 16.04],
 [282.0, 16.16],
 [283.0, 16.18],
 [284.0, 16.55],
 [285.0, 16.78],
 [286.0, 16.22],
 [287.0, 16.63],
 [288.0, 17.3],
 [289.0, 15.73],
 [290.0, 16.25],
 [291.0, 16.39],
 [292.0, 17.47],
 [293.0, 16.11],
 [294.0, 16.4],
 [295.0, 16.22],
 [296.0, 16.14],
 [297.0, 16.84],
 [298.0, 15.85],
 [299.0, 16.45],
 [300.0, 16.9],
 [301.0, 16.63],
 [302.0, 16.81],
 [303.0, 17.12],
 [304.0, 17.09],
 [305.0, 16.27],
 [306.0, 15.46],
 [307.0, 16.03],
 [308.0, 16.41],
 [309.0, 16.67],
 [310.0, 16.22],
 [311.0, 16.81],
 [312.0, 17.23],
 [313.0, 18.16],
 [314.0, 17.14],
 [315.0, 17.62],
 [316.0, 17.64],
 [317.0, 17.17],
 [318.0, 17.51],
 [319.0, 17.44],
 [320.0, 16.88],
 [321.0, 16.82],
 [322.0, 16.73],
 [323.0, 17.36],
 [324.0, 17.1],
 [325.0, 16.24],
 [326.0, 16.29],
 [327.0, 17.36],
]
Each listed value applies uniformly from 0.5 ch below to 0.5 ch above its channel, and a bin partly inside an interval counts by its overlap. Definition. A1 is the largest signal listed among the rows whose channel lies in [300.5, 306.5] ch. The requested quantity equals 17.12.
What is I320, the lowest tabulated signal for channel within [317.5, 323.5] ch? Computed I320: 16.73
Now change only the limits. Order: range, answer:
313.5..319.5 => 17.14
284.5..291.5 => 15.73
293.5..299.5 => 15.85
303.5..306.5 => 15.46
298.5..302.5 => 16.45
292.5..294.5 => 16.11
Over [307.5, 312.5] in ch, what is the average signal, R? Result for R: 16.7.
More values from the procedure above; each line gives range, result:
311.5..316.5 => 17.6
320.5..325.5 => 16.9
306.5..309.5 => 16.4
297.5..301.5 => 16.5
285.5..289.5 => 16.5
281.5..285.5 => 16.4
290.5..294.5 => 16.6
